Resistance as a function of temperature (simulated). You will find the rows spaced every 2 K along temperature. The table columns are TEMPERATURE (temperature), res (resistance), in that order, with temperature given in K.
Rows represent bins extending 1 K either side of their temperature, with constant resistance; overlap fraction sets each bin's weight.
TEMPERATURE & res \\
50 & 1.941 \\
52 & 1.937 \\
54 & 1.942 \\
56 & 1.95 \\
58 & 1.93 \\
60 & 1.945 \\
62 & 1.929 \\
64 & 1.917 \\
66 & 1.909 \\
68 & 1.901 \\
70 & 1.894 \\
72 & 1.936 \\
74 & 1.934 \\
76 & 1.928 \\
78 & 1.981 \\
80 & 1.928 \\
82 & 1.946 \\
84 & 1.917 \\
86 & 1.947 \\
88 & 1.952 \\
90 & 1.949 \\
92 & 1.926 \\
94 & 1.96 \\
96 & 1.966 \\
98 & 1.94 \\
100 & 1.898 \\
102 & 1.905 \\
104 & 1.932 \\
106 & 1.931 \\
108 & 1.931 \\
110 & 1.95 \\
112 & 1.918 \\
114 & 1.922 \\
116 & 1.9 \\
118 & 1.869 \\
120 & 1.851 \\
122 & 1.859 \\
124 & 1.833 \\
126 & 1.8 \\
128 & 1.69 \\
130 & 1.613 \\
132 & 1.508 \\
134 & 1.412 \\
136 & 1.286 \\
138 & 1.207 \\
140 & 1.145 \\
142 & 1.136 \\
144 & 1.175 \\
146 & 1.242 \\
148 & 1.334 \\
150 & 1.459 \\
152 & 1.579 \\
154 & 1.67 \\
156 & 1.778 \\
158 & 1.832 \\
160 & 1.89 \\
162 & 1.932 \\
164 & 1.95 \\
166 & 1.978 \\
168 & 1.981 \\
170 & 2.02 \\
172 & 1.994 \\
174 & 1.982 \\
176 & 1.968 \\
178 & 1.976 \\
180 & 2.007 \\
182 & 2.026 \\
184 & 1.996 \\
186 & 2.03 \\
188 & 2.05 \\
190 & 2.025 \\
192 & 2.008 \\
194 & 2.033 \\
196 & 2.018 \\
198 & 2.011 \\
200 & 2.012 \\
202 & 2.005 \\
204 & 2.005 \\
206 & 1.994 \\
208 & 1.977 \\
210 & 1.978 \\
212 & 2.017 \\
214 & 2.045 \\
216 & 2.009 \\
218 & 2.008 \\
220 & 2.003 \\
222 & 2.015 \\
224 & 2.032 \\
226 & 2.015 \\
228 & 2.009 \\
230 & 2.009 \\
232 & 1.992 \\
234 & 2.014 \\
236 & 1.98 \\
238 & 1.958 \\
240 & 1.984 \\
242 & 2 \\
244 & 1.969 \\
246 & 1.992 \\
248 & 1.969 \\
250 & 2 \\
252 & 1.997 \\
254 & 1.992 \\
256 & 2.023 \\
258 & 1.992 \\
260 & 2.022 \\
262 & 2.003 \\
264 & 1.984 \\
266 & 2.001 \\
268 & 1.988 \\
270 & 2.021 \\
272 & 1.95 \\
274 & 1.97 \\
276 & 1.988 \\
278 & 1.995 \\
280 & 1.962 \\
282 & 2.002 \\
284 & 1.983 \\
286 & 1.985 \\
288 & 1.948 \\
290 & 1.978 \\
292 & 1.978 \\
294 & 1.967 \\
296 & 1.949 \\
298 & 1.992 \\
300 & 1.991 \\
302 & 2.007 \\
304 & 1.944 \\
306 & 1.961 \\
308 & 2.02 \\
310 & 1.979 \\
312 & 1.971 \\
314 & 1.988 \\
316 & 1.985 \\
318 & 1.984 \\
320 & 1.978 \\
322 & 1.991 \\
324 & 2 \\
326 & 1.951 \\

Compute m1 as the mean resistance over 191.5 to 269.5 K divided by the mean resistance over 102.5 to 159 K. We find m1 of 1.22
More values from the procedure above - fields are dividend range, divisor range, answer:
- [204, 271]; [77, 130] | 1.05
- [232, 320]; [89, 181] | 1.13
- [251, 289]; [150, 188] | 1.04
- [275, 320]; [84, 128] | 1.04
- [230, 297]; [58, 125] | 1.03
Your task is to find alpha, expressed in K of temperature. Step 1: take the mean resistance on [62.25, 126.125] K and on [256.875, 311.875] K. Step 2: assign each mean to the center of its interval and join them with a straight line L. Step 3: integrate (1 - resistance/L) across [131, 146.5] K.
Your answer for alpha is 5.4 K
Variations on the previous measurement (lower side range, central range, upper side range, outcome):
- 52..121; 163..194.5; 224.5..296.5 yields -0.7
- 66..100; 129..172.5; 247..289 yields 8.1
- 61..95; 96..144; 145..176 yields 3.9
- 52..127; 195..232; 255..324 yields -0.9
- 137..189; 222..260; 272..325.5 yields -2.4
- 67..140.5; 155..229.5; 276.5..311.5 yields -3.6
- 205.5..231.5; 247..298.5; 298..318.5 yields 0.2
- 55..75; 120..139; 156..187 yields 3.5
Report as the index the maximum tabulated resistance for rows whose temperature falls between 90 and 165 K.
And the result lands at 1.966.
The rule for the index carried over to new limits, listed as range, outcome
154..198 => 2.05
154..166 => 1.978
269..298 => 2.021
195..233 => 2.045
